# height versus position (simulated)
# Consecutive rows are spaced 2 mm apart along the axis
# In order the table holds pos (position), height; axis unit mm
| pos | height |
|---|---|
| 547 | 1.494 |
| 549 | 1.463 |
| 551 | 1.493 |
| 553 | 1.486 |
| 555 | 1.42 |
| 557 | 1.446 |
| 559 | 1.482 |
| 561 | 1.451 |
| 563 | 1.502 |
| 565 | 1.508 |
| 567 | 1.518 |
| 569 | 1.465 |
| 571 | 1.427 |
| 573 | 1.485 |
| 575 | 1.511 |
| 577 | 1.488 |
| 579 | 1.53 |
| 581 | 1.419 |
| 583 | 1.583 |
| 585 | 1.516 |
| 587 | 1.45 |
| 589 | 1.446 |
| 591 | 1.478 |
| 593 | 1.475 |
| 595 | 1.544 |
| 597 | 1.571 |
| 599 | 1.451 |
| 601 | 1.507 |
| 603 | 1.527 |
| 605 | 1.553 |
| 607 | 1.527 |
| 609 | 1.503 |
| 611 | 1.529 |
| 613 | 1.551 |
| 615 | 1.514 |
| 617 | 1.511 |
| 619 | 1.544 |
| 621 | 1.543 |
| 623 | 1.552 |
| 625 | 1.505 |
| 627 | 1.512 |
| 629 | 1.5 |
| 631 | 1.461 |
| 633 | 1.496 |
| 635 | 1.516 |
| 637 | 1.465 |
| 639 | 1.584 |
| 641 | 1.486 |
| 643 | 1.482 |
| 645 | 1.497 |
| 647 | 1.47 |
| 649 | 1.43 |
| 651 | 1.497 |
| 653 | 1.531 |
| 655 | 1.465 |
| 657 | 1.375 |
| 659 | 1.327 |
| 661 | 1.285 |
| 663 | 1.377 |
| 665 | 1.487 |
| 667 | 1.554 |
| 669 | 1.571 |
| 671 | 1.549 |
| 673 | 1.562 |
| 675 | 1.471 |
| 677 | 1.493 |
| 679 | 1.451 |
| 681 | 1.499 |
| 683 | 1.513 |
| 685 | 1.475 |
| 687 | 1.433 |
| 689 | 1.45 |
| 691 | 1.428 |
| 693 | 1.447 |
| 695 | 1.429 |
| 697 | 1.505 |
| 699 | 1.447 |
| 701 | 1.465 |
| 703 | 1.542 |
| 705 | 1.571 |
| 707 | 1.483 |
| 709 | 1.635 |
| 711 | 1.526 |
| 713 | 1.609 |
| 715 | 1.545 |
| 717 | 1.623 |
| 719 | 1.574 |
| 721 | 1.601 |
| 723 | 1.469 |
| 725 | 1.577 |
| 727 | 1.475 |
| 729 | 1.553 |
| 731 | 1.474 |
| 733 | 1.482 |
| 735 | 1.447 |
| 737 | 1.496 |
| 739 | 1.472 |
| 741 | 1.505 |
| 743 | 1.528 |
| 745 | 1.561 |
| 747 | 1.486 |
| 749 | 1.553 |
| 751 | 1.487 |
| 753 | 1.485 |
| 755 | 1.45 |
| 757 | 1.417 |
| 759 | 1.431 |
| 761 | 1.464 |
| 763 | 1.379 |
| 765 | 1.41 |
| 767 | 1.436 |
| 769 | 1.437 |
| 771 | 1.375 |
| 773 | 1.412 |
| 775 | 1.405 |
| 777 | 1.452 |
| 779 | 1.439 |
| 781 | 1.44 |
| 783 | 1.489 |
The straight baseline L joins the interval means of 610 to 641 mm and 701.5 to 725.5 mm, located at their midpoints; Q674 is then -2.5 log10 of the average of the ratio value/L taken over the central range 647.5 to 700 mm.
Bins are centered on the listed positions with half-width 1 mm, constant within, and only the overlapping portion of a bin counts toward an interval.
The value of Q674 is 0.06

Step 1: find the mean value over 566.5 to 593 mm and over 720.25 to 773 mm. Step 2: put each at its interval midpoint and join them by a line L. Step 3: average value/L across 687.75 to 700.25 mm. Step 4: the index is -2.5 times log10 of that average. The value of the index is 0.02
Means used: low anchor 1.48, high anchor 1.48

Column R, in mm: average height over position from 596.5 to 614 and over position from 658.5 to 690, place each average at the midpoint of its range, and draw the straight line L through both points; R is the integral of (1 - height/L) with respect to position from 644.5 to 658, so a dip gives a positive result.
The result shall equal 0.2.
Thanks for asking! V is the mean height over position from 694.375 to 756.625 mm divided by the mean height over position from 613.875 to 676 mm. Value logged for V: 1.02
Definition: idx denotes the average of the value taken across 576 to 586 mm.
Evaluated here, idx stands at 1.51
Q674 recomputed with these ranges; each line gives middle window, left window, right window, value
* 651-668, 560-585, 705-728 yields 0.07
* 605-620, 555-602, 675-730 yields -0.02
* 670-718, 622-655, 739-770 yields -0.02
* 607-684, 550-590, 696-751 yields 0.01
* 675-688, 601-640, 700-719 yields 0.05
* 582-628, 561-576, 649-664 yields -0.05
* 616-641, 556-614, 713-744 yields -0.01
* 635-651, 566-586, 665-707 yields 0.00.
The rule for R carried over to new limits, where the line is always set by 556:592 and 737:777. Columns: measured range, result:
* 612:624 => -0.5 mm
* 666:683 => -0.6 mm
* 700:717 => -1.0 mm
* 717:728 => -0.6 mm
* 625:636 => -0.2 mm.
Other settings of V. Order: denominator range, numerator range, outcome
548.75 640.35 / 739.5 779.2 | 0.97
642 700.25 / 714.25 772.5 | 1.02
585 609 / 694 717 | 1.02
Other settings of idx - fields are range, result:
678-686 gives 1.48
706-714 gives 1.56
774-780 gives 1.43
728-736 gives 1.49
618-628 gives 1.53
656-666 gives 1.37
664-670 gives 1.54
